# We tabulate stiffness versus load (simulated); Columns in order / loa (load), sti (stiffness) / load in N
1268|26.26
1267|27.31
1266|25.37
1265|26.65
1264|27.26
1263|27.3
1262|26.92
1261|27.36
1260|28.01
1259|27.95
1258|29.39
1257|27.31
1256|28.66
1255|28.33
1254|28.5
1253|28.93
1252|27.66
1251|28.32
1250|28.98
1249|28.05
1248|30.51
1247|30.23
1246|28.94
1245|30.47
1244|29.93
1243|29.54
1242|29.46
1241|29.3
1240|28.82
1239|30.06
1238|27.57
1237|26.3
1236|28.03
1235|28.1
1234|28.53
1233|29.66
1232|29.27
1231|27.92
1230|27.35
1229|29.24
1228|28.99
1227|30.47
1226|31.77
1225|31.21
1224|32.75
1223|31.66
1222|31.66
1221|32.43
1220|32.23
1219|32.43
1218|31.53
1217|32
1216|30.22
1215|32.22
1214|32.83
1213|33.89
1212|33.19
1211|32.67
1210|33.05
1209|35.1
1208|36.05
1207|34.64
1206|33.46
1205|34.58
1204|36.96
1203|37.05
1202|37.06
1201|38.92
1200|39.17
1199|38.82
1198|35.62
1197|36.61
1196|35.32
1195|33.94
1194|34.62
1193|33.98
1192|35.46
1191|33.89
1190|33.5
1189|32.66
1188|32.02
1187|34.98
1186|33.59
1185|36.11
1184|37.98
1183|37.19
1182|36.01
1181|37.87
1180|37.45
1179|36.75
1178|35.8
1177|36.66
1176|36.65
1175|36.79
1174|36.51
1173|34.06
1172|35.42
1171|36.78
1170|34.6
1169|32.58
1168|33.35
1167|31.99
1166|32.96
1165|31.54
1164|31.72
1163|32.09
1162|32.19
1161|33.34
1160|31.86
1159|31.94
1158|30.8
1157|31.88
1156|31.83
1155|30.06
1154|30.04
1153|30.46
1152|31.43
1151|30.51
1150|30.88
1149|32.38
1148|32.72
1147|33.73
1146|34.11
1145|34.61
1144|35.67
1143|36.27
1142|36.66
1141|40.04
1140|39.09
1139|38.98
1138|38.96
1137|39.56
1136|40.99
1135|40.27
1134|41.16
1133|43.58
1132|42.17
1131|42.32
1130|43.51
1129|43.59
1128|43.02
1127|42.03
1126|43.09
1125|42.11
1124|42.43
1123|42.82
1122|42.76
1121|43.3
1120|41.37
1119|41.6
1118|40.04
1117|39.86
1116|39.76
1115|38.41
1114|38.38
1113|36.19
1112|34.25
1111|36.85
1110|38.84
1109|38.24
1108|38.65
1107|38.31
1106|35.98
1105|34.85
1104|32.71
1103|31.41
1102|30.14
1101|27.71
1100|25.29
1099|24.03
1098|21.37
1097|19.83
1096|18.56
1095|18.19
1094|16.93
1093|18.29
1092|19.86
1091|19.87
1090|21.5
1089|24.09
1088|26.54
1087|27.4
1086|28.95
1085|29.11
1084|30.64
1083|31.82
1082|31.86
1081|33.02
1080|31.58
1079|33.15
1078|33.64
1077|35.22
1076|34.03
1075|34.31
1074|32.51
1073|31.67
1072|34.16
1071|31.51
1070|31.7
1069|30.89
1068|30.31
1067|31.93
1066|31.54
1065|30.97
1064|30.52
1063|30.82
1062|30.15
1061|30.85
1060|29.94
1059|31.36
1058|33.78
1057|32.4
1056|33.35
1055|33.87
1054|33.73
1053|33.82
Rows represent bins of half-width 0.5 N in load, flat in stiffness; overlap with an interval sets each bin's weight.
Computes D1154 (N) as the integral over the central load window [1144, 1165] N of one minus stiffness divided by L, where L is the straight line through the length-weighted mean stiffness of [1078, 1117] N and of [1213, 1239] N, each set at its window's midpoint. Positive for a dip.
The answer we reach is -1.41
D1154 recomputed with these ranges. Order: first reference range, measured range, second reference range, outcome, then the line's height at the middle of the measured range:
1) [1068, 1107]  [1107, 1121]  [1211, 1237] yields -4.8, 28.9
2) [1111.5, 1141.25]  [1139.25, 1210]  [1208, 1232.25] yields 2.7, 36.1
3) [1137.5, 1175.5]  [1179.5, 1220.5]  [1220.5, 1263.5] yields -4.5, 31.4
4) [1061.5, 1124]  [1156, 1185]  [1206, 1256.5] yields -3.2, 31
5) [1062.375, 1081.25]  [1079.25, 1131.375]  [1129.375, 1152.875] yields 2.6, 34.7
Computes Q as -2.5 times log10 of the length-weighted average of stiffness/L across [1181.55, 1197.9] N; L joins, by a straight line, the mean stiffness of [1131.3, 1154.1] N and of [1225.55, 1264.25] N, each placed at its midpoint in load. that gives -0.06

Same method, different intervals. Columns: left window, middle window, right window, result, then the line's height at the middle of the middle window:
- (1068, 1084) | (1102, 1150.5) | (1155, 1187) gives -0.15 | 33.5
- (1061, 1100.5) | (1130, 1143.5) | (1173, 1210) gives -0.25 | 32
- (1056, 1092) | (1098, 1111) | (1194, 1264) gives -0.07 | 30.7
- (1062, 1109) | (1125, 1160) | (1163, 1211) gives -0.13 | 32.6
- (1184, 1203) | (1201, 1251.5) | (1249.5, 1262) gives 0.02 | 31.7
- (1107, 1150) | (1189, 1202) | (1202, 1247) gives -0.06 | 33.7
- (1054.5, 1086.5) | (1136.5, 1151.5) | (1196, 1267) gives -0.13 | 31.4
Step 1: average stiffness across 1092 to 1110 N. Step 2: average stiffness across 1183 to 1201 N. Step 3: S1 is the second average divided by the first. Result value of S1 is 1.27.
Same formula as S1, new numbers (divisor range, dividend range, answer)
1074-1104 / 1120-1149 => 1.48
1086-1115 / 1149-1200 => 1.19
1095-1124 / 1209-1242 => 0.89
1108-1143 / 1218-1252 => 0.74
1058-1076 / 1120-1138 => 1.33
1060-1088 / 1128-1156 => 1.17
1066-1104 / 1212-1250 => 1.08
